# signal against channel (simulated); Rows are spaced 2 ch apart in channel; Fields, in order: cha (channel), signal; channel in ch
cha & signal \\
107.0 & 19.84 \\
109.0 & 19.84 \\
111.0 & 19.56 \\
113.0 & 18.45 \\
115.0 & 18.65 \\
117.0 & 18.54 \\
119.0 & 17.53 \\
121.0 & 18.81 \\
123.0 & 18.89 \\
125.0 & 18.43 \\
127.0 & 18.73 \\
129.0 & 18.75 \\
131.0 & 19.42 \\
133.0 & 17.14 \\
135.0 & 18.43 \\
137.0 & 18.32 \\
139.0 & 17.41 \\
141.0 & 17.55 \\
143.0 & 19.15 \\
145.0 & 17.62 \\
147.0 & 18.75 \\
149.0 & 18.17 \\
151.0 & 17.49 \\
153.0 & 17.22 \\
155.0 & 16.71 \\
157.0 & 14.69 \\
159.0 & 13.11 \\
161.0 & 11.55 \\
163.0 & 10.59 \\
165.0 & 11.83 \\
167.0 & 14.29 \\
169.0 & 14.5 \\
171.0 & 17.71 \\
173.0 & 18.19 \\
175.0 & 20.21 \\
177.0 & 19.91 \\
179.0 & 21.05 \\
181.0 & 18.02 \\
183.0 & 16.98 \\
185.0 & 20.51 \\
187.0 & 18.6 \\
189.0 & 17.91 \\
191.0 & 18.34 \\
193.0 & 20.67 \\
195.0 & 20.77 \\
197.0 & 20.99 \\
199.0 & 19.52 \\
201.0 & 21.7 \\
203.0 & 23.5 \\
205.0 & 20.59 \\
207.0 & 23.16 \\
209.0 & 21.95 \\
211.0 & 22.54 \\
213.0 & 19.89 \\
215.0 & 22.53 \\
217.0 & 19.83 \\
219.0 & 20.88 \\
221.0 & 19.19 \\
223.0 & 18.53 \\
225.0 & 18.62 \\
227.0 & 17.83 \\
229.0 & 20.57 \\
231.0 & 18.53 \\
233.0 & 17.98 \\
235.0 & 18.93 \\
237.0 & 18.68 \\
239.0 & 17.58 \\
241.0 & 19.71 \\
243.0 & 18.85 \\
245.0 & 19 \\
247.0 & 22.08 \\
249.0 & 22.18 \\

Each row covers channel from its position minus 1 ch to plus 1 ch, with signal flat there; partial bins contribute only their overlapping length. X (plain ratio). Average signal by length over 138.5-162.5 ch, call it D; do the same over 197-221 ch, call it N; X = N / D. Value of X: 1.30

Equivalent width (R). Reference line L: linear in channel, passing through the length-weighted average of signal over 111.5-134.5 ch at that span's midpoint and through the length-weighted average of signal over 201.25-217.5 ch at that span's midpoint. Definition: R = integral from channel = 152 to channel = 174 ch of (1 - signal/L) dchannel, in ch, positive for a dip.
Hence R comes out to 6.0 ch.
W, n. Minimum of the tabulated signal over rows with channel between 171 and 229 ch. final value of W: 16.98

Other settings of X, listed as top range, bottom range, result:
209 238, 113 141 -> 1.07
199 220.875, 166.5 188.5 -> 1.18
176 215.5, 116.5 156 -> 1.13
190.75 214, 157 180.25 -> 1.35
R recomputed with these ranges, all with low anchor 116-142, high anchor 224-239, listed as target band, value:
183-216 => -3.8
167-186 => 0.1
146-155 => 0.3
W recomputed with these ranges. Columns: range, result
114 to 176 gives 10.59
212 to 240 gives 17.58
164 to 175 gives 11.83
